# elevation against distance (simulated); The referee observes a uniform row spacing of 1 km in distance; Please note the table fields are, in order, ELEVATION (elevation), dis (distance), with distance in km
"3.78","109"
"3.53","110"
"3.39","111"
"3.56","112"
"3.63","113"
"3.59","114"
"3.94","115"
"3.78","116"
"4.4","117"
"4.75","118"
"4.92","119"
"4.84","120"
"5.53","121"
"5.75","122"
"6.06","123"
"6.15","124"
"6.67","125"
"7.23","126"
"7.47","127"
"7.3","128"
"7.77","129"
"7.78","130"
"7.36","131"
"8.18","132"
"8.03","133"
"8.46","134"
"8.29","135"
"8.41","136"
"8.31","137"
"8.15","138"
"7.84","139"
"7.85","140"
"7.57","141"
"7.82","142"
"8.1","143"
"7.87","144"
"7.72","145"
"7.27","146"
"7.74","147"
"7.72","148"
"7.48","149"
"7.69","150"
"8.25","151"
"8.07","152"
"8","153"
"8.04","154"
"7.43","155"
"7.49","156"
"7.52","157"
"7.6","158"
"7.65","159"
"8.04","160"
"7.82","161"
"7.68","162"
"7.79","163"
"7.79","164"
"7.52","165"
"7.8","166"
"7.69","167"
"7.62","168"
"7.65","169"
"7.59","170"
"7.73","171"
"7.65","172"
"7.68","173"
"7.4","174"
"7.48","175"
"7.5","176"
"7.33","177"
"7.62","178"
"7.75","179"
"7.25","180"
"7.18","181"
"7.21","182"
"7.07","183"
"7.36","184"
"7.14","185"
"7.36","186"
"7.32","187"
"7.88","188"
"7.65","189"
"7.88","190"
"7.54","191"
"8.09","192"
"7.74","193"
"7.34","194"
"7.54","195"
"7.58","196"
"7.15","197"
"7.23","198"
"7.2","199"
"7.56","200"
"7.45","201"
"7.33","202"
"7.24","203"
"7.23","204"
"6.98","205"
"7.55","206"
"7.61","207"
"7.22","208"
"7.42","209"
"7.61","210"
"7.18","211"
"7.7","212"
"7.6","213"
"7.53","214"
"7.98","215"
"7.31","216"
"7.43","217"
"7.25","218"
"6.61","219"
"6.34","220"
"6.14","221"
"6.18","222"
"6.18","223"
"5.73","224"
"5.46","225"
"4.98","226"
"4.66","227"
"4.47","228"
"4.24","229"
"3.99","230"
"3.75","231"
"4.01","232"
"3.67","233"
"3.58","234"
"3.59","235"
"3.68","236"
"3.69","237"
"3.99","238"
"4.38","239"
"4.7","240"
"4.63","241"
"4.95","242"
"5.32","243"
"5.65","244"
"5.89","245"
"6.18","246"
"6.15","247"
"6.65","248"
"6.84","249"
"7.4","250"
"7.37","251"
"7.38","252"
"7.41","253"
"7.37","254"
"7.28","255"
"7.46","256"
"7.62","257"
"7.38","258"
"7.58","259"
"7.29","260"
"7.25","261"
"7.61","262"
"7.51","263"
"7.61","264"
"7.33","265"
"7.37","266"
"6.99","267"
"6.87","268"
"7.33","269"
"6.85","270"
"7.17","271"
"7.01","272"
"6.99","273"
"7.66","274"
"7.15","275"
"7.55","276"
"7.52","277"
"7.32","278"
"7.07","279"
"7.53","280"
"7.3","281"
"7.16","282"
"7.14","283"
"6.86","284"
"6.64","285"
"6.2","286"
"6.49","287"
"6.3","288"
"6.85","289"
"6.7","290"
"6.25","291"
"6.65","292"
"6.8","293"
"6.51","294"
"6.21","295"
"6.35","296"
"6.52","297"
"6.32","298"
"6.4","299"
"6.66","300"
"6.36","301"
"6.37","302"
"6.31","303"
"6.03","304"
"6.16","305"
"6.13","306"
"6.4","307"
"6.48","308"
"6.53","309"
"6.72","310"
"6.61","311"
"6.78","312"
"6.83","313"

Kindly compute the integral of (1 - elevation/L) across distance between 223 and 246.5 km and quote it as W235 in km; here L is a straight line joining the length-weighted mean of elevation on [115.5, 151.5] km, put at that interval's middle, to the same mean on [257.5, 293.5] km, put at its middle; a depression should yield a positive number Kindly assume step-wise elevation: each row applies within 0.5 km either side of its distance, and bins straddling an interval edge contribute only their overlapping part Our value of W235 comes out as 8.25 km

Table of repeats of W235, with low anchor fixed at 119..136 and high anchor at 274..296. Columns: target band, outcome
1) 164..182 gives -1.5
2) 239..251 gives 1.8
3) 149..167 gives -2.0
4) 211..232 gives 2.7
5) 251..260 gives -0.7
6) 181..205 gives -1.6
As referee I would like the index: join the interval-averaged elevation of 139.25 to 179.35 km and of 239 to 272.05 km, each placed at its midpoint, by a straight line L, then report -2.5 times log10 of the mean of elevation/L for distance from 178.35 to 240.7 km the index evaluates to 0.123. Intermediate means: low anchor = 7.7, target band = 6.48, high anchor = 6.79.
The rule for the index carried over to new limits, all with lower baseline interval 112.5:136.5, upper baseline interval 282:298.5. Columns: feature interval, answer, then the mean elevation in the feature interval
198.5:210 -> -0.150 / 7.36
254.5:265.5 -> -0.146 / 7.45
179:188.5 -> -0.152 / 7.33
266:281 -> -0.108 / 7.22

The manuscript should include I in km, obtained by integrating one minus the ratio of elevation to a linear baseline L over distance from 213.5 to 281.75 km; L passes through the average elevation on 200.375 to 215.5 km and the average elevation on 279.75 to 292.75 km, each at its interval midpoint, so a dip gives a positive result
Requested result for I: 7.5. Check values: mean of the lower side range 7.44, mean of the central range 6.3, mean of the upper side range 6.76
